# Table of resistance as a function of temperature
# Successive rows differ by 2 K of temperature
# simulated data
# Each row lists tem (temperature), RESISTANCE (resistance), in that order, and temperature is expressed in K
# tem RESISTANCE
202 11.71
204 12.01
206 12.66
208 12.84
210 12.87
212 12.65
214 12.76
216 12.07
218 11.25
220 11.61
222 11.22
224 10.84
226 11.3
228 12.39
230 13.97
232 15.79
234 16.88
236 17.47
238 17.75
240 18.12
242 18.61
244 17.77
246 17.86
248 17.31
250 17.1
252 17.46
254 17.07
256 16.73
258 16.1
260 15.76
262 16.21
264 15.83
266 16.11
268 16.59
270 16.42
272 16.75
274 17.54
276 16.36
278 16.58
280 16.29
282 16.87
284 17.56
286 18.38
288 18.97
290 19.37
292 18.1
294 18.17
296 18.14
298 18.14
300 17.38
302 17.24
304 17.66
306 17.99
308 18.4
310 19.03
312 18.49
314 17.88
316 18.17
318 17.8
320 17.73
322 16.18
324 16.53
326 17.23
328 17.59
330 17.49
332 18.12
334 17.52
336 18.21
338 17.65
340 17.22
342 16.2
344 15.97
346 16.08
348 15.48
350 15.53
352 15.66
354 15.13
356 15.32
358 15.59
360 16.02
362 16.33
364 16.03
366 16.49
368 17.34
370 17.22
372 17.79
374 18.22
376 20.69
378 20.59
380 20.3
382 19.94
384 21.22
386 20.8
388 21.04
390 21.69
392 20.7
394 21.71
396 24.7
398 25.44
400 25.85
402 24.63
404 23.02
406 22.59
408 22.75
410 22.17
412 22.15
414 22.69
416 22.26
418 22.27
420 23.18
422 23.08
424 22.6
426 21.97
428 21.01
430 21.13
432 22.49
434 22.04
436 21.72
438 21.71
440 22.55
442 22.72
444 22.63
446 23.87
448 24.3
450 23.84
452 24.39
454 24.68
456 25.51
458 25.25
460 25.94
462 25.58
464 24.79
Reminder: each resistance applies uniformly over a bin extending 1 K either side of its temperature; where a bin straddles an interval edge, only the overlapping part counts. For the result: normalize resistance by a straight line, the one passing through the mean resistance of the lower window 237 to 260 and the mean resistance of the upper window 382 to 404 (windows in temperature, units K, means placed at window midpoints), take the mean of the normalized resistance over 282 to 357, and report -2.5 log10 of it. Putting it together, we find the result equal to 0.15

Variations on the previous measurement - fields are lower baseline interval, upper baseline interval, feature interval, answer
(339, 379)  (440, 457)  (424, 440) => 0.04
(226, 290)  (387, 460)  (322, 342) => 0.13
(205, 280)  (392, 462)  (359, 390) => 0.12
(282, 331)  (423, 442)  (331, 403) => 0.07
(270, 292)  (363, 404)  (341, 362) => 0.24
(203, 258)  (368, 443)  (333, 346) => 0.12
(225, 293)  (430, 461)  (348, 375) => 0.25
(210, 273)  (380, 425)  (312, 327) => 0.08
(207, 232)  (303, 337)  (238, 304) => -0.15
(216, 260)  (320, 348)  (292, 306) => -0.09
